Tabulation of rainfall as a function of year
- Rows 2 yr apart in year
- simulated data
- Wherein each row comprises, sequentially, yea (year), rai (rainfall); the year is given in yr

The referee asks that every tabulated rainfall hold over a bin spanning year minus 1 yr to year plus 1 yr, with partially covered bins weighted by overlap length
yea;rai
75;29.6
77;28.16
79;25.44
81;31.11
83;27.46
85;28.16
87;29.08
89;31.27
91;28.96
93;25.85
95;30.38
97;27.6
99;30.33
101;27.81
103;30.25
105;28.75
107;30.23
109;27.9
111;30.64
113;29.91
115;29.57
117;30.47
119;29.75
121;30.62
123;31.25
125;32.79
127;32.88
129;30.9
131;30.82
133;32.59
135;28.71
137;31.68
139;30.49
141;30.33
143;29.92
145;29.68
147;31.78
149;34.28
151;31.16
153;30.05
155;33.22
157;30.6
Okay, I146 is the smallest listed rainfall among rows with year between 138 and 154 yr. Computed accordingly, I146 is 29.68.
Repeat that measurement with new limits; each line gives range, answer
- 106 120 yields 27.9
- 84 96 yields 25.85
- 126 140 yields 28.71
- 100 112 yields 27.81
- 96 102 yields 27.6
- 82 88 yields 27.46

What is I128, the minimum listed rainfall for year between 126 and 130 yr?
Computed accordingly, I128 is 30.9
